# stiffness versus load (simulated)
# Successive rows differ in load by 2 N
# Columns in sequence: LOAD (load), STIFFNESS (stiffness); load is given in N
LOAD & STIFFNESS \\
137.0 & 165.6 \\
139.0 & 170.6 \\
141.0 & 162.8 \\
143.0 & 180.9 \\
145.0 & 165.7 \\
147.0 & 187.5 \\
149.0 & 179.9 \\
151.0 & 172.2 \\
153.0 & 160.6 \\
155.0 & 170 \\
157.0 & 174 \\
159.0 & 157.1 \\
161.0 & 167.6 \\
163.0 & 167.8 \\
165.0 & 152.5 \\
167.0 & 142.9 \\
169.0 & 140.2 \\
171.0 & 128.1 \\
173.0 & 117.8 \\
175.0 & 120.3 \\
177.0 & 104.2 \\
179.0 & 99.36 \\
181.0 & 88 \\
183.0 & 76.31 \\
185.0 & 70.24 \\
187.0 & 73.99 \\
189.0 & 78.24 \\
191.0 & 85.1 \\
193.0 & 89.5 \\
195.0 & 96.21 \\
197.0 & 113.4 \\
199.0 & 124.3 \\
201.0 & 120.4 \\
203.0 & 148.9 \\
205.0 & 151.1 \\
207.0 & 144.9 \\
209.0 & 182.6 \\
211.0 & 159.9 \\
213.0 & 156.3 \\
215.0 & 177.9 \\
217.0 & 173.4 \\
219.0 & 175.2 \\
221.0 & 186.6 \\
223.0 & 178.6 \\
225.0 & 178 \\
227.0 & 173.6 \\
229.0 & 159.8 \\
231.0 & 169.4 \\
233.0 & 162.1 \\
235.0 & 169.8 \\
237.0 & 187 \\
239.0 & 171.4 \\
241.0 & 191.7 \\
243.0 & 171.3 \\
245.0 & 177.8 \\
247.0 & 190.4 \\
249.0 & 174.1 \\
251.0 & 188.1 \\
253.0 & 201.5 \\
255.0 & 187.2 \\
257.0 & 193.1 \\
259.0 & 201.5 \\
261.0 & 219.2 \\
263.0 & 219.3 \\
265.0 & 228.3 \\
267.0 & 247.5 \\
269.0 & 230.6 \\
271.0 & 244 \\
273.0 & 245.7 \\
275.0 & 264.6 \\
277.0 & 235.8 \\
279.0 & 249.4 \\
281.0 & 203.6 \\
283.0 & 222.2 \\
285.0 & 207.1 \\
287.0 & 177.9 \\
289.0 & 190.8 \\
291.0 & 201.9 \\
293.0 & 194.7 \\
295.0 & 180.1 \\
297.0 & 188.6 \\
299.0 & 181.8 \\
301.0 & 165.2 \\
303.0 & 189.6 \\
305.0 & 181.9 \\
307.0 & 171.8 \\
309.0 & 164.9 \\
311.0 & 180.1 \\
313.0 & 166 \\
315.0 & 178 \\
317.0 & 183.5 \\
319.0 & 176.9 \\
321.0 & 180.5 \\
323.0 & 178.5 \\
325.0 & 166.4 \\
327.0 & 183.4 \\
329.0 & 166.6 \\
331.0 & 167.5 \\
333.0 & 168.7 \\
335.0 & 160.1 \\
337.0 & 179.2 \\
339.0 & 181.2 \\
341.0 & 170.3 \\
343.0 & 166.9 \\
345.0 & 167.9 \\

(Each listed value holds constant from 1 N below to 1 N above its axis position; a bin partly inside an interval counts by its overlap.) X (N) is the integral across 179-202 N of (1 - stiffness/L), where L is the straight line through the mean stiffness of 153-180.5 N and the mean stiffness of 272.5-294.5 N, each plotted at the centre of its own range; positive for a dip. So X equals 9.4 N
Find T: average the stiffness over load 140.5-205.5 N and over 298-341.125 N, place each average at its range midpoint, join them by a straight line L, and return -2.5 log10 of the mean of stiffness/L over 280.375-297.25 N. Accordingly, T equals -0.19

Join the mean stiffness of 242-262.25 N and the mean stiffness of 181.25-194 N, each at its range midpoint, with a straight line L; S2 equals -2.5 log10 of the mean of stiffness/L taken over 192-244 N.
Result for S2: -0.208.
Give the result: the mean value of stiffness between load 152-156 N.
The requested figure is 165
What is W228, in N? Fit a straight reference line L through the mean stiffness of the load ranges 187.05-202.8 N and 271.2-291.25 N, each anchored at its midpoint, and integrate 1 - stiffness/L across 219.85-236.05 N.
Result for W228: -2.8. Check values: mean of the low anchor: 102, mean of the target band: 172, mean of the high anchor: 222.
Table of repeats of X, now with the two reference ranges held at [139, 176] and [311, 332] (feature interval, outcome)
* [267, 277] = -4.4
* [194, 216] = 2.7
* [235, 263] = -3.6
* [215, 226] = -0.9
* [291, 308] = -1.0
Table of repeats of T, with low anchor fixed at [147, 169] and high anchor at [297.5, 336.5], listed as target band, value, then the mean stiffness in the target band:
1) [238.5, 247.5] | -0.07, 180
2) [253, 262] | -0.17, 200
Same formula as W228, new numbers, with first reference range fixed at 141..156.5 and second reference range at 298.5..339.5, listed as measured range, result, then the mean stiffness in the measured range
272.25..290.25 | -4.85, 221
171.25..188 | 7.54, 95.3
